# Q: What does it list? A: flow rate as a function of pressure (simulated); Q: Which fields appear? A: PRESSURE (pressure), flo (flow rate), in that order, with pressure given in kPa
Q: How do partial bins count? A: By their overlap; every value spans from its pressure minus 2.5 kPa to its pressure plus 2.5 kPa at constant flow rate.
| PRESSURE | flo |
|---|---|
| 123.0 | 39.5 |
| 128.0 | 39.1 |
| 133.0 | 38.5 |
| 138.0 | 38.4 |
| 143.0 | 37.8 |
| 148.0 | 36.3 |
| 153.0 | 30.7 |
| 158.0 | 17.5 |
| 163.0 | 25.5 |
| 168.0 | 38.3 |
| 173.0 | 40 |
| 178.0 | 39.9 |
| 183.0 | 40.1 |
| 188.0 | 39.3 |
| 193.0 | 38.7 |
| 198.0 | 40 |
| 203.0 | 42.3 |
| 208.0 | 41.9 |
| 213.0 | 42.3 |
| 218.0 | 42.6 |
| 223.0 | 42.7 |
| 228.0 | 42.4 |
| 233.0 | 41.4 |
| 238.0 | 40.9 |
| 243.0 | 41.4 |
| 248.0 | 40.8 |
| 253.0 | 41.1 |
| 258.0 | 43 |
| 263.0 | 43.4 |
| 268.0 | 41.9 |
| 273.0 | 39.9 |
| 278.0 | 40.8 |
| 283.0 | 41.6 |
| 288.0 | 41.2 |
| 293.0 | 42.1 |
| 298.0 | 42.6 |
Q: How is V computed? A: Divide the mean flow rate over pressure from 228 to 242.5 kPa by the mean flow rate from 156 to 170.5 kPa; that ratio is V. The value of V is 1.51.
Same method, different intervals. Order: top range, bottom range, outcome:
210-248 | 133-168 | 1.31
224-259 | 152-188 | 1.23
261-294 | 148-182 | 1.27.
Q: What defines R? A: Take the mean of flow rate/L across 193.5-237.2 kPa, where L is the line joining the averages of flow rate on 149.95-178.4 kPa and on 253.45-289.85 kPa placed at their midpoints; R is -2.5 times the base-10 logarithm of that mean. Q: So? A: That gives -0.15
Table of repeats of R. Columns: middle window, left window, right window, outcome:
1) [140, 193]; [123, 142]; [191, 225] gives 0.15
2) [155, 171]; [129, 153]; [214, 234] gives 0.36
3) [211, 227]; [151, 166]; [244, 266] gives -0.19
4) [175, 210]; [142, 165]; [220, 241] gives -0.14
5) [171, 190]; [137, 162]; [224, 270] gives -0.15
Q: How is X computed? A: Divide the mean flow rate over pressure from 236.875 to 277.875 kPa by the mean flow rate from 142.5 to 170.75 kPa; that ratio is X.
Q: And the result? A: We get 1.36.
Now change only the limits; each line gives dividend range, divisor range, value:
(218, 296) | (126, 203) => 1.15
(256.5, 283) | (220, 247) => 1.00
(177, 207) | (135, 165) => 1.28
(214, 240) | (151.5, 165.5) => 1.74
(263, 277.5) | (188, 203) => 1.04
